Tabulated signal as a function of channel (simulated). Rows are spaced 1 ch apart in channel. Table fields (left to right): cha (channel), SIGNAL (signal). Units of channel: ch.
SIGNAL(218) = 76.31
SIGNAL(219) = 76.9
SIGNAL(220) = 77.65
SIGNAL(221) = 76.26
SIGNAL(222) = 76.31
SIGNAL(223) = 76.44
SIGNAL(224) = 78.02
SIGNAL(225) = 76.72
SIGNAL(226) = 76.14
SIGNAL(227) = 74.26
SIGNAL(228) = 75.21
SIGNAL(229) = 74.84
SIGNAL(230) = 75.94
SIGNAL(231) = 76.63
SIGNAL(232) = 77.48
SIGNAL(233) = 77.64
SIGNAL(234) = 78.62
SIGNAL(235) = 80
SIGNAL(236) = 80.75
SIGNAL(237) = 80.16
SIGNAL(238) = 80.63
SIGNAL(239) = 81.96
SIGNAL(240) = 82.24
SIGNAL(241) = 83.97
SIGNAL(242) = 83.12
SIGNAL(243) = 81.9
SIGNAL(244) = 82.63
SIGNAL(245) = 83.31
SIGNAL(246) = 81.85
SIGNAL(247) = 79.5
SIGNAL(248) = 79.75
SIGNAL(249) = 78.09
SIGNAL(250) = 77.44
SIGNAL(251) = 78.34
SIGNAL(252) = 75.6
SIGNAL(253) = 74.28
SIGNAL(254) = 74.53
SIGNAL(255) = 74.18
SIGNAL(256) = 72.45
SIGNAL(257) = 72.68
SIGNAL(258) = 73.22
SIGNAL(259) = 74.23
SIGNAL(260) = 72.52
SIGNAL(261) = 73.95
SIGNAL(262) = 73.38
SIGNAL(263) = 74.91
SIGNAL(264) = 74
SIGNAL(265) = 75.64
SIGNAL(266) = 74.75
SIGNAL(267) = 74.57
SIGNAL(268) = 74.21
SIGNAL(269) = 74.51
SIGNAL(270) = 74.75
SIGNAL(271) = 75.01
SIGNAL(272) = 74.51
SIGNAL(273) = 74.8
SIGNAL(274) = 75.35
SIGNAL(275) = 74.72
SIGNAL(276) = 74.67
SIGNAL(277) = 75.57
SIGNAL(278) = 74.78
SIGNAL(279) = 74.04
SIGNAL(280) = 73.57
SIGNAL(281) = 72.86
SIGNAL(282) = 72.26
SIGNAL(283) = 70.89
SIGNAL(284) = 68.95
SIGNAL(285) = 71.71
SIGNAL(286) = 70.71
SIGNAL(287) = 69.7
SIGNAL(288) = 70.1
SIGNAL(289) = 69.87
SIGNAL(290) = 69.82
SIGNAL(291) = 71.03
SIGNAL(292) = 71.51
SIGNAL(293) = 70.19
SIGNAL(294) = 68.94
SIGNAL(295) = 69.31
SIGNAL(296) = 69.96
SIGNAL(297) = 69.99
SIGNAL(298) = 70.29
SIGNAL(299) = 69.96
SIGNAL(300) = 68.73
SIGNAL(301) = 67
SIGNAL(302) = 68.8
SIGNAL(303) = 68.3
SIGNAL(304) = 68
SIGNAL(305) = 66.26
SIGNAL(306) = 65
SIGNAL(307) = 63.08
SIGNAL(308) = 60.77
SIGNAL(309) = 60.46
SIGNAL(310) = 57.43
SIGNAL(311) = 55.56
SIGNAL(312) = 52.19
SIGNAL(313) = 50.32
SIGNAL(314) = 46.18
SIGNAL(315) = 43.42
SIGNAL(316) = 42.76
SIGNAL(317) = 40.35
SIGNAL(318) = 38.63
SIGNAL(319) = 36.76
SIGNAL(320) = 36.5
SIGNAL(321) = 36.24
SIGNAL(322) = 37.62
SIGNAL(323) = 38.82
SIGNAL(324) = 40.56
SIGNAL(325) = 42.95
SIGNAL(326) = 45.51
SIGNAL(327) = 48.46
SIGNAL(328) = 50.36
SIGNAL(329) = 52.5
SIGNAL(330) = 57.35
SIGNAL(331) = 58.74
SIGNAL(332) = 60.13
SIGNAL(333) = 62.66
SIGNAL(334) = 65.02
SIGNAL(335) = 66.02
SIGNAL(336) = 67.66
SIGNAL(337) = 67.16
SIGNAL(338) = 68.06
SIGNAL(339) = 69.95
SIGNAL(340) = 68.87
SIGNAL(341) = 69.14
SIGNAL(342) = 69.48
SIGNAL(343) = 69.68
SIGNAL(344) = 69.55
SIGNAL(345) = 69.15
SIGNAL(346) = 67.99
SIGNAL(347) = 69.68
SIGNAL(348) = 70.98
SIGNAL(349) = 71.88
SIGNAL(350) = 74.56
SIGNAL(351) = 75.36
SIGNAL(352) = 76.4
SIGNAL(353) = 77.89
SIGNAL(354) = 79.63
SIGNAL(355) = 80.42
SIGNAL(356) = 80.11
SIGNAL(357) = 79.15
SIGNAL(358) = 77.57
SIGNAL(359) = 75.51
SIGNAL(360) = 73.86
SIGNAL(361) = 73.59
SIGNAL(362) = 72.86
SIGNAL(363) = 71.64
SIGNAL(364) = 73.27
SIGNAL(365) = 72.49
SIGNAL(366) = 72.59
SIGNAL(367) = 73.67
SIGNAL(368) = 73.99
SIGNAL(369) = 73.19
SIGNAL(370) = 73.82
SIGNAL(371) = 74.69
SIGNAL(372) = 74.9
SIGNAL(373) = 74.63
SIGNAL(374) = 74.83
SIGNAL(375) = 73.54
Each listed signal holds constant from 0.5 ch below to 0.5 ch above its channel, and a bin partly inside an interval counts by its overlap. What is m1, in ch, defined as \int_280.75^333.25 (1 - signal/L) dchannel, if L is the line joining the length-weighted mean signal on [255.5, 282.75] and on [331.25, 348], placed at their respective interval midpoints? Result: 8.8 ch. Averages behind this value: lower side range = 74.1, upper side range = 67.5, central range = 58.9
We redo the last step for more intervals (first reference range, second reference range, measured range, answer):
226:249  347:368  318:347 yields 7.3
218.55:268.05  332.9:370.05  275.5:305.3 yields 1.8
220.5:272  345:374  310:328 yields 7.6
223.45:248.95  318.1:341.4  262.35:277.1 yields -1.0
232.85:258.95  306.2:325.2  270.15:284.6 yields -2.1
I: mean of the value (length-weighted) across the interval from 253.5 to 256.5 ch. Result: 73.7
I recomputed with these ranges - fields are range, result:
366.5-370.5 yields 73.7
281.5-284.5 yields 70.7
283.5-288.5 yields 70.2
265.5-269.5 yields 74.5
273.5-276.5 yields 74.9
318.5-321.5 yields 36.5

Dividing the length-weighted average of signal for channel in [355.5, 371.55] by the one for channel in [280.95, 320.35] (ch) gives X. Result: 1.20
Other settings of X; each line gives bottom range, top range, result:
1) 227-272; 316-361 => 0.80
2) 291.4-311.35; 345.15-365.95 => 1.12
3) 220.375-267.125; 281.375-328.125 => 0.76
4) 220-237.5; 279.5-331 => 0.77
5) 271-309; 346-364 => 1.07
